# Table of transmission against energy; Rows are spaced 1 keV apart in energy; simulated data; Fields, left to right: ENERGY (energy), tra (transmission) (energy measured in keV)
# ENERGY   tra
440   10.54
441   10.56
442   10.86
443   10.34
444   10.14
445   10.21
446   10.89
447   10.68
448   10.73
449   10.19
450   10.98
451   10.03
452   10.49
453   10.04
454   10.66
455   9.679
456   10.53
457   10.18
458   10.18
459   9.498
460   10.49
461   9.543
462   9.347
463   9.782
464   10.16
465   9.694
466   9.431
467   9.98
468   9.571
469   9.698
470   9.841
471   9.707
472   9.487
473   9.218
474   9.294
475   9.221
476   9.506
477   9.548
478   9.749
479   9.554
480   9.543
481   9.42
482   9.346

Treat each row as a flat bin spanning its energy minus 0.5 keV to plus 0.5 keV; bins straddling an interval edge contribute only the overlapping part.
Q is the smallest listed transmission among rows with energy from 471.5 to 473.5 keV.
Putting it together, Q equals 9.218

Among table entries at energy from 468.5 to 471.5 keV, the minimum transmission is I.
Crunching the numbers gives 9.698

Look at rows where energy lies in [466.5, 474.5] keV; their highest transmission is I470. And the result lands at 9.98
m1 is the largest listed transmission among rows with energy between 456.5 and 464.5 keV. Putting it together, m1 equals 10.49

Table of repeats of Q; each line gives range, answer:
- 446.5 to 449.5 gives 10.19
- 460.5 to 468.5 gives 9.347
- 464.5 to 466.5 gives 9.431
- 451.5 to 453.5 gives 10.04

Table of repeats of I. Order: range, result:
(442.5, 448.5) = 10.14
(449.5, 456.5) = 9.679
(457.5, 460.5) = 9.498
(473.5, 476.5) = 9.221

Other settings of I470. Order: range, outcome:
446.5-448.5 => 10.73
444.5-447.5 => 10.89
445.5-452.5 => 10.98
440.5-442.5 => 10.86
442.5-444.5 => 10.34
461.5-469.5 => 10.16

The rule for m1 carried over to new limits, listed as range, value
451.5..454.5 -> 10.66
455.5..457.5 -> 10.53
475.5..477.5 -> 9.548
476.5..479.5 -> 9.749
